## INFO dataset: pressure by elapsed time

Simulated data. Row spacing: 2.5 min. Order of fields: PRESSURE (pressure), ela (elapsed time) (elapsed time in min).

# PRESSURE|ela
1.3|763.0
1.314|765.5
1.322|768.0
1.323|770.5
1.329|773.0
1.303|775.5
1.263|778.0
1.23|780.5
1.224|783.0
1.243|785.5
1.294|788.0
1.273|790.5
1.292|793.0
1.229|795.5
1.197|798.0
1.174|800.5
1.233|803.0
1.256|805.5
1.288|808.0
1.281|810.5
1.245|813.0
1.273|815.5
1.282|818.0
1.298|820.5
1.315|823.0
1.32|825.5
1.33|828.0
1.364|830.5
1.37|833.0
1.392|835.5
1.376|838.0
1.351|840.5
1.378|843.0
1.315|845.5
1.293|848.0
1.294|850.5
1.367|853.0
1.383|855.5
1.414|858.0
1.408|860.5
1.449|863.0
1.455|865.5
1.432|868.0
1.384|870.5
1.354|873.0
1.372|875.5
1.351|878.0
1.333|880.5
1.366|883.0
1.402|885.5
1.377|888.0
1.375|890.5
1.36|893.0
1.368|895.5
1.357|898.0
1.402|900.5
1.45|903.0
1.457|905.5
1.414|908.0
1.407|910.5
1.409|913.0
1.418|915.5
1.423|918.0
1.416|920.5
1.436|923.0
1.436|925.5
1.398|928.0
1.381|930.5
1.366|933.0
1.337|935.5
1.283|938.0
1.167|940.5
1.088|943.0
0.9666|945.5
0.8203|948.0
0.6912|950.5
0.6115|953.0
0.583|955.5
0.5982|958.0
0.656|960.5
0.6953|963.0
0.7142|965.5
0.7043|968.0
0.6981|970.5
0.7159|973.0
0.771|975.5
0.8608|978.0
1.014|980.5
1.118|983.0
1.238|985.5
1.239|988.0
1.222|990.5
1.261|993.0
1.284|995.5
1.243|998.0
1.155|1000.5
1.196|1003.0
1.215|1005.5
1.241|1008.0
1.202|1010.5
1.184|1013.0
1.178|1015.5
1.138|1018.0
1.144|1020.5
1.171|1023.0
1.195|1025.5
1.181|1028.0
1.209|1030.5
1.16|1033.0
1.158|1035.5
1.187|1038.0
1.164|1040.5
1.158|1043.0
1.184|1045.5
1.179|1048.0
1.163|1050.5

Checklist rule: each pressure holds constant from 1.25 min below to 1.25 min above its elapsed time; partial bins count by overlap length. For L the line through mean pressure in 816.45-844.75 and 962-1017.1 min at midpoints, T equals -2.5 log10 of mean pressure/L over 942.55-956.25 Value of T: 0.40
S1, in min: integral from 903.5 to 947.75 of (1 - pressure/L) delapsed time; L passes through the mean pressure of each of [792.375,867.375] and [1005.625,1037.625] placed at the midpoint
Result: -2.8 min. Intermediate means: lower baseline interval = 1.32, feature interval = 1.33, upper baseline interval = 1.18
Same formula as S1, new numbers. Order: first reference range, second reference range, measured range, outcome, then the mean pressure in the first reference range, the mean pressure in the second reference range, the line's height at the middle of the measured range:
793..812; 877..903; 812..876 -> -2.5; 1.24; 1.37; 1.3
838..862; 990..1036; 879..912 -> -1.9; 1.36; 1.2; 1.31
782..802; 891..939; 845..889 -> -1.3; 1.24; 1.4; 1.34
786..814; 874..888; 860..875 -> -0.7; 1.25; 1.37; 1.35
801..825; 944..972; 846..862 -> -3.6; 1.27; 0.707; 1.11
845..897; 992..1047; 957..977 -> 8.9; 1.37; 1.19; 1.26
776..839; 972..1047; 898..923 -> -4.2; 1.28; 1.15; 1.21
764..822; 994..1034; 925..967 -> 8.3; 1.27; 1.19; 1.22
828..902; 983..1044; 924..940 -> -0.8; 1.37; 1.2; 1.29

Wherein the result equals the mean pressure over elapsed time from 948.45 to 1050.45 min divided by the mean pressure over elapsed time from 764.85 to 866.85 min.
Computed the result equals 0.79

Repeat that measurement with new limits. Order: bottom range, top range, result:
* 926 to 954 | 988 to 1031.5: 1.08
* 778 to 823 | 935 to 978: 0.65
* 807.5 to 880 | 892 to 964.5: 0.88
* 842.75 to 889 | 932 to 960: 0.69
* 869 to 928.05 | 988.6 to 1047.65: 0.86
